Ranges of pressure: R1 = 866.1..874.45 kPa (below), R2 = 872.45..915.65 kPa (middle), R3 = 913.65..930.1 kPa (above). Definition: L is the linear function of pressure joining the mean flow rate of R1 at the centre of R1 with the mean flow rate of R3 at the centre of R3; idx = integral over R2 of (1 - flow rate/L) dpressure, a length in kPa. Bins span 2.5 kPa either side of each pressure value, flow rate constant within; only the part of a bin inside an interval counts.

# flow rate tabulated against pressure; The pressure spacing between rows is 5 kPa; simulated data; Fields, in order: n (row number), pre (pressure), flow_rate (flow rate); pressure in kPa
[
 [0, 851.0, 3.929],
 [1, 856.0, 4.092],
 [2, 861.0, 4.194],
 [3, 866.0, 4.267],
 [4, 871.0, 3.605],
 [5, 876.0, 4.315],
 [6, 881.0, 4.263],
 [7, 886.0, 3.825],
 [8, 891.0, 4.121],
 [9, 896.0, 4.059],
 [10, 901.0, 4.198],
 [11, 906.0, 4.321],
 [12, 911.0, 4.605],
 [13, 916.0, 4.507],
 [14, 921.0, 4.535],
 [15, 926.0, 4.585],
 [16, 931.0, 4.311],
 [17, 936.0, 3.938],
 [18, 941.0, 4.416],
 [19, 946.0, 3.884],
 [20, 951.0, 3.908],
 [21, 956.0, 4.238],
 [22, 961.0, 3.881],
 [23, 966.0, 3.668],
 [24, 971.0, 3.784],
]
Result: -0.4 kPa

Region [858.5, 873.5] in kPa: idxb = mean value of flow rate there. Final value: 4.02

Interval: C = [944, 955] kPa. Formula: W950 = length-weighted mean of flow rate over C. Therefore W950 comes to 3.94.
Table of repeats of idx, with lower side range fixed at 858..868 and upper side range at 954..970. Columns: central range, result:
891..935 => -3.2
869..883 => 0.4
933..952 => -0.4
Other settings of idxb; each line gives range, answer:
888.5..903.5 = 4.13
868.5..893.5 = 4.03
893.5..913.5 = 4.3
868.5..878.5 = 3.96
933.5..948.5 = 4.08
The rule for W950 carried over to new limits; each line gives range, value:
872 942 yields 4.27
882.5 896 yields 4.01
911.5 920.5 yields 4.54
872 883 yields 4.2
